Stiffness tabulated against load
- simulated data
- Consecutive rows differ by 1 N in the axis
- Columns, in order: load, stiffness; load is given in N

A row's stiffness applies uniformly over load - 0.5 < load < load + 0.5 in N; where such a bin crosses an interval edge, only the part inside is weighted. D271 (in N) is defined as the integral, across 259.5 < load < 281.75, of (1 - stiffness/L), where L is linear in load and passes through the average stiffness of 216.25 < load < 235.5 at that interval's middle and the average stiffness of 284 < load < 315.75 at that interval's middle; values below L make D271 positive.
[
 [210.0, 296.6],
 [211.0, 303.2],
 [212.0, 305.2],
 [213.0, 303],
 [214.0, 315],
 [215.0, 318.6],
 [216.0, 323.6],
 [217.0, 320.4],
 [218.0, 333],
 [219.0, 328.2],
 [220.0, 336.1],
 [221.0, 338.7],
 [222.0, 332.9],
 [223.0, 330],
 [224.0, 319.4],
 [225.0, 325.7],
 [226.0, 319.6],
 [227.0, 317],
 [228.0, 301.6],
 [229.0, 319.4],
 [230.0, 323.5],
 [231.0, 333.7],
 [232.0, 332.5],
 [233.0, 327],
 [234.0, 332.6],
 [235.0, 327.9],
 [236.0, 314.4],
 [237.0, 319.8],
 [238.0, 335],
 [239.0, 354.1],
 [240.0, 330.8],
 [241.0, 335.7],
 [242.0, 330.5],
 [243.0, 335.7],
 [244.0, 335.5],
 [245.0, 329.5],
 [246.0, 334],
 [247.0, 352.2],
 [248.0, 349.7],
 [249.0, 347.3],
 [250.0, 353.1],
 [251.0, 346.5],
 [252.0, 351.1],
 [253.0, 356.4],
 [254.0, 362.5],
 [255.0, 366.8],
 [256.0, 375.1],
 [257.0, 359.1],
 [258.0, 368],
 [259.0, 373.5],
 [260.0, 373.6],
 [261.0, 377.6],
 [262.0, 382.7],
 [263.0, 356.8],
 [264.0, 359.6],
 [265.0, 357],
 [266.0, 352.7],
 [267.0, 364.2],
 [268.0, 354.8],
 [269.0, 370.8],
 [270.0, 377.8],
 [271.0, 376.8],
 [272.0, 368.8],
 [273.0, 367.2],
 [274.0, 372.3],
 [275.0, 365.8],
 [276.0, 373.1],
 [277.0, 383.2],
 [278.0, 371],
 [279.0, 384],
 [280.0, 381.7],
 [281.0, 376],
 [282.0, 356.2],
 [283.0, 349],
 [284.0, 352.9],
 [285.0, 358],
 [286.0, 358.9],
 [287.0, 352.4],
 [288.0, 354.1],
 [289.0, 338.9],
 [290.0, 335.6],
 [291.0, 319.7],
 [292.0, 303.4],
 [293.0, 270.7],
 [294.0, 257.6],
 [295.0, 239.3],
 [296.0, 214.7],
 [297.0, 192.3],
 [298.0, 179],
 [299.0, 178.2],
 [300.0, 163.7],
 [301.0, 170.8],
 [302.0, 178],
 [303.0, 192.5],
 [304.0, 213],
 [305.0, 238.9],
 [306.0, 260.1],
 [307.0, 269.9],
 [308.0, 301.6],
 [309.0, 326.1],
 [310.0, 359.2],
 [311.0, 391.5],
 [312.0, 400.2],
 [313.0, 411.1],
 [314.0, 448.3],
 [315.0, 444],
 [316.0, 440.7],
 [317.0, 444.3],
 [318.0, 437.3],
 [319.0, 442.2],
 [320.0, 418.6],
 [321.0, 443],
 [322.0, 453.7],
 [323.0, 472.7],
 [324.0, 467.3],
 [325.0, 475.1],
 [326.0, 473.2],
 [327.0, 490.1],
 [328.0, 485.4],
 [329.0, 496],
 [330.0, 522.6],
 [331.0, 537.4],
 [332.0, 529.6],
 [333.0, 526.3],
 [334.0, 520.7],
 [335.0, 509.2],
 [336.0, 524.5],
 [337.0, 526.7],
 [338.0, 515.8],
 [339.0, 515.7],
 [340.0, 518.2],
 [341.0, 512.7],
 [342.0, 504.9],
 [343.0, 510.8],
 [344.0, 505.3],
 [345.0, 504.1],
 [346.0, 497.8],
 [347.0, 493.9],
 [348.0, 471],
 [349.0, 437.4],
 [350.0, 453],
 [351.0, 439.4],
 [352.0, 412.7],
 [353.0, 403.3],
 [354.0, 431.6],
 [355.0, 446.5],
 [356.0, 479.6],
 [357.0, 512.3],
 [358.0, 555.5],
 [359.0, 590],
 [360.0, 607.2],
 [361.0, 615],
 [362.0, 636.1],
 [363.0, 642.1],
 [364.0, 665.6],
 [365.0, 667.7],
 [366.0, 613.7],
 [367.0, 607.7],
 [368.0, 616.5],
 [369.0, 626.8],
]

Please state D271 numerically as -4.7 N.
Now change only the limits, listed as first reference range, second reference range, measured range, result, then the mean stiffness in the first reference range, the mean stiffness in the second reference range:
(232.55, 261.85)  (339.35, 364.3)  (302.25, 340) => 3.0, 347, 513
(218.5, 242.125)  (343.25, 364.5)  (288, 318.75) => 9.8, 328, 514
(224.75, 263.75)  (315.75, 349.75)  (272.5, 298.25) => 5.0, 343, 489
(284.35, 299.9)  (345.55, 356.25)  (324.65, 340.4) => -4.5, 281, 451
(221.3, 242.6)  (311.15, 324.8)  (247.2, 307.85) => 9.2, 327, 440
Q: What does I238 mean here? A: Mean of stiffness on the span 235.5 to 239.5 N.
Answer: 331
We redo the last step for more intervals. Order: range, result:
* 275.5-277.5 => 378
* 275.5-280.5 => 379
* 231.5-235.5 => 330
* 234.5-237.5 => 321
